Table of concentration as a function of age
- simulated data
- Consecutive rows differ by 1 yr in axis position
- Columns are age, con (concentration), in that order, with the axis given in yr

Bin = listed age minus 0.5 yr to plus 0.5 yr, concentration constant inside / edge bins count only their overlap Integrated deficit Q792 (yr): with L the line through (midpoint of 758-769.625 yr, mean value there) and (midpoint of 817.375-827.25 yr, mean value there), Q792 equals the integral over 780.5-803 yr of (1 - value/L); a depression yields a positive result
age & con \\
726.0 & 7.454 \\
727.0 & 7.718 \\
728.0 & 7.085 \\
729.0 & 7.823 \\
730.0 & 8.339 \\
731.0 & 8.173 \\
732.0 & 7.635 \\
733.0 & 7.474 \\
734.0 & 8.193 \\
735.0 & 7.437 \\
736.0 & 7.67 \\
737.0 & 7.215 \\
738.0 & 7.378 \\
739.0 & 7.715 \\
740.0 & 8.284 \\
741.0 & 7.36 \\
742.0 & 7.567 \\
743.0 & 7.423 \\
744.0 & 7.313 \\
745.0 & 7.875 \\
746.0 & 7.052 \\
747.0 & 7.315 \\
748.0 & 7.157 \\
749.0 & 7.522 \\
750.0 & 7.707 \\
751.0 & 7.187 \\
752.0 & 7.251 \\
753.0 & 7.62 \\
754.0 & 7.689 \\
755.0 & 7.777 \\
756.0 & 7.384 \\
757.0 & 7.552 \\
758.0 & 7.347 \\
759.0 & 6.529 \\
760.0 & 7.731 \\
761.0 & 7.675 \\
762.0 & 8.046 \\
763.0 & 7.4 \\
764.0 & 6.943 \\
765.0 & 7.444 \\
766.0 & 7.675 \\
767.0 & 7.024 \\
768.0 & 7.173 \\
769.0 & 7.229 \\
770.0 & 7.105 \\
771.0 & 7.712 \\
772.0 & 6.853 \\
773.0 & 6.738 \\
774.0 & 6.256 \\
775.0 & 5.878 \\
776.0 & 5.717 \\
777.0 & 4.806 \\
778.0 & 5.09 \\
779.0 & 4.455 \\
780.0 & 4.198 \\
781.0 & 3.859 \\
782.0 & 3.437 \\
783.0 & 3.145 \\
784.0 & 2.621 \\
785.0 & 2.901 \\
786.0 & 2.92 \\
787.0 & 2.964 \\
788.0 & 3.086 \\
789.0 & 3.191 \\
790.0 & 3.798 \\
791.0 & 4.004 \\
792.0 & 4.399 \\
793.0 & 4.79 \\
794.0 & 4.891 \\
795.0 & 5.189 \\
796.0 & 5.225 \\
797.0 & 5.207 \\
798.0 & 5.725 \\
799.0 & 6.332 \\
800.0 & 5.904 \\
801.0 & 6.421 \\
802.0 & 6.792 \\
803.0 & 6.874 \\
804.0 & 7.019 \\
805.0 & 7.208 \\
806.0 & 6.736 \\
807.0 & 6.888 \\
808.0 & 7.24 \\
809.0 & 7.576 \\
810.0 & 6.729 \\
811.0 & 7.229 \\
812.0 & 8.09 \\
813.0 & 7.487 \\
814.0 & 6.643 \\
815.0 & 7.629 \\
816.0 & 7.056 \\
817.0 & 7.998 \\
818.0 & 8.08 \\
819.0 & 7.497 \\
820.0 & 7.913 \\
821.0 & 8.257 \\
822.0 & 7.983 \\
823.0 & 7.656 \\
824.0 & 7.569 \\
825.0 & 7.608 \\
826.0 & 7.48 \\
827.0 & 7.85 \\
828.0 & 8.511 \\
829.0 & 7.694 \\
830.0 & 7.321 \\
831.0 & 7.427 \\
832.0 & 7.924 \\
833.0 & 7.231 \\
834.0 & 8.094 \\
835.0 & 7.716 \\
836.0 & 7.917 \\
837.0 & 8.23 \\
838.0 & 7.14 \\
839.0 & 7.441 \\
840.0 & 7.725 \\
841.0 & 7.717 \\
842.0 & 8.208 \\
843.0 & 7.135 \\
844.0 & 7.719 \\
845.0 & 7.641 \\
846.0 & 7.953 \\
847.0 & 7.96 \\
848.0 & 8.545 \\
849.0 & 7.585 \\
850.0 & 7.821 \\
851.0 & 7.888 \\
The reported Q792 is 9.3 yr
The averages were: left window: 7.35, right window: 7.79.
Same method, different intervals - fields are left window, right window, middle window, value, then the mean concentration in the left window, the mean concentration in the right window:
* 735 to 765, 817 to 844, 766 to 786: 5.77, 7.47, 7.75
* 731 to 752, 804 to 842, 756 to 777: 1.38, 7.53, 7.58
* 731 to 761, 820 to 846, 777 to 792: 7.87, 7.51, 7.74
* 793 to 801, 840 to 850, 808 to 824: -2.87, 5.51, 7.82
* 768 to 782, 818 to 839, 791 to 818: 1.62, 5.8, 7.75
